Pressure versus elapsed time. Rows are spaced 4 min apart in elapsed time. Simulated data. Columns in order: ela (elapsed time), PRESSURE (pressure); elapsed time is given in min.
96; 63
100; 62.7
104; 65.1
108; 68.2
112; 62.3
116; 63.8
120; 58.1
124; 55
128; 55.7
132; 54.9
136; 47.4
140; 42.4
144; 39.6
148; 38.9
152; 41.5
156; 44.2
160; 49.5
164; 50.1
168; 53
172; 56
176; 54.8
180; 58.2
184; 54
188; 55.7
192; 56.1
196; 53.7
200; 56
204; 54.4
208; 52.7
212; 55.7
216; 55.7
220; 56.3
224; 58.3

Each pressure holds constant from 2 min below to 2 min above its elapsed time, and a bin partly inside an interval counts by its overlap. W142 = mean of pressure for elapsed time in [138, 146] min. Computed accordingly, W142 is 41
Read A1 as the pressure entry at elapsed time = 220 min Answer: 56.3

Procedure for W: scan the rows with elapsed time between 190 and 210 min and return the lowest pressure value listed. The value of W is 52.7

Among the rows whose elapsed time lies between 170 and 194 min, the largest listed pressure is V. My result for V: 58.2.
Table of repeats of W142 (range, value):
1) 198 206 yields 55.2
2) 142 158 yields 41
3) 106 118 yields 64.8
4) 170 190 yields 55.7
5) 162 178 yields 53.5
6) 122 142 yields 51.1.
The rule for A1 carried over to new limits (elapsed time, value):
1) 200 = 56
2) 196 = 53.7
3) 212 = 55.7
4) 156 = 44.2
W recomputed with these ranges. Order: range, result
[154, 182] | 44.2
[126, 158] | 38.9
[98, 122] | 58.1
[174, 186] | 54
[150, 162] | 41.5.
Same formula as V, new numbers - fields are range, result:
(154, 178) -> 56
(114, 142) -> 63.8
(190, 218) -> 56.1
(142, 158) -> 44.2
